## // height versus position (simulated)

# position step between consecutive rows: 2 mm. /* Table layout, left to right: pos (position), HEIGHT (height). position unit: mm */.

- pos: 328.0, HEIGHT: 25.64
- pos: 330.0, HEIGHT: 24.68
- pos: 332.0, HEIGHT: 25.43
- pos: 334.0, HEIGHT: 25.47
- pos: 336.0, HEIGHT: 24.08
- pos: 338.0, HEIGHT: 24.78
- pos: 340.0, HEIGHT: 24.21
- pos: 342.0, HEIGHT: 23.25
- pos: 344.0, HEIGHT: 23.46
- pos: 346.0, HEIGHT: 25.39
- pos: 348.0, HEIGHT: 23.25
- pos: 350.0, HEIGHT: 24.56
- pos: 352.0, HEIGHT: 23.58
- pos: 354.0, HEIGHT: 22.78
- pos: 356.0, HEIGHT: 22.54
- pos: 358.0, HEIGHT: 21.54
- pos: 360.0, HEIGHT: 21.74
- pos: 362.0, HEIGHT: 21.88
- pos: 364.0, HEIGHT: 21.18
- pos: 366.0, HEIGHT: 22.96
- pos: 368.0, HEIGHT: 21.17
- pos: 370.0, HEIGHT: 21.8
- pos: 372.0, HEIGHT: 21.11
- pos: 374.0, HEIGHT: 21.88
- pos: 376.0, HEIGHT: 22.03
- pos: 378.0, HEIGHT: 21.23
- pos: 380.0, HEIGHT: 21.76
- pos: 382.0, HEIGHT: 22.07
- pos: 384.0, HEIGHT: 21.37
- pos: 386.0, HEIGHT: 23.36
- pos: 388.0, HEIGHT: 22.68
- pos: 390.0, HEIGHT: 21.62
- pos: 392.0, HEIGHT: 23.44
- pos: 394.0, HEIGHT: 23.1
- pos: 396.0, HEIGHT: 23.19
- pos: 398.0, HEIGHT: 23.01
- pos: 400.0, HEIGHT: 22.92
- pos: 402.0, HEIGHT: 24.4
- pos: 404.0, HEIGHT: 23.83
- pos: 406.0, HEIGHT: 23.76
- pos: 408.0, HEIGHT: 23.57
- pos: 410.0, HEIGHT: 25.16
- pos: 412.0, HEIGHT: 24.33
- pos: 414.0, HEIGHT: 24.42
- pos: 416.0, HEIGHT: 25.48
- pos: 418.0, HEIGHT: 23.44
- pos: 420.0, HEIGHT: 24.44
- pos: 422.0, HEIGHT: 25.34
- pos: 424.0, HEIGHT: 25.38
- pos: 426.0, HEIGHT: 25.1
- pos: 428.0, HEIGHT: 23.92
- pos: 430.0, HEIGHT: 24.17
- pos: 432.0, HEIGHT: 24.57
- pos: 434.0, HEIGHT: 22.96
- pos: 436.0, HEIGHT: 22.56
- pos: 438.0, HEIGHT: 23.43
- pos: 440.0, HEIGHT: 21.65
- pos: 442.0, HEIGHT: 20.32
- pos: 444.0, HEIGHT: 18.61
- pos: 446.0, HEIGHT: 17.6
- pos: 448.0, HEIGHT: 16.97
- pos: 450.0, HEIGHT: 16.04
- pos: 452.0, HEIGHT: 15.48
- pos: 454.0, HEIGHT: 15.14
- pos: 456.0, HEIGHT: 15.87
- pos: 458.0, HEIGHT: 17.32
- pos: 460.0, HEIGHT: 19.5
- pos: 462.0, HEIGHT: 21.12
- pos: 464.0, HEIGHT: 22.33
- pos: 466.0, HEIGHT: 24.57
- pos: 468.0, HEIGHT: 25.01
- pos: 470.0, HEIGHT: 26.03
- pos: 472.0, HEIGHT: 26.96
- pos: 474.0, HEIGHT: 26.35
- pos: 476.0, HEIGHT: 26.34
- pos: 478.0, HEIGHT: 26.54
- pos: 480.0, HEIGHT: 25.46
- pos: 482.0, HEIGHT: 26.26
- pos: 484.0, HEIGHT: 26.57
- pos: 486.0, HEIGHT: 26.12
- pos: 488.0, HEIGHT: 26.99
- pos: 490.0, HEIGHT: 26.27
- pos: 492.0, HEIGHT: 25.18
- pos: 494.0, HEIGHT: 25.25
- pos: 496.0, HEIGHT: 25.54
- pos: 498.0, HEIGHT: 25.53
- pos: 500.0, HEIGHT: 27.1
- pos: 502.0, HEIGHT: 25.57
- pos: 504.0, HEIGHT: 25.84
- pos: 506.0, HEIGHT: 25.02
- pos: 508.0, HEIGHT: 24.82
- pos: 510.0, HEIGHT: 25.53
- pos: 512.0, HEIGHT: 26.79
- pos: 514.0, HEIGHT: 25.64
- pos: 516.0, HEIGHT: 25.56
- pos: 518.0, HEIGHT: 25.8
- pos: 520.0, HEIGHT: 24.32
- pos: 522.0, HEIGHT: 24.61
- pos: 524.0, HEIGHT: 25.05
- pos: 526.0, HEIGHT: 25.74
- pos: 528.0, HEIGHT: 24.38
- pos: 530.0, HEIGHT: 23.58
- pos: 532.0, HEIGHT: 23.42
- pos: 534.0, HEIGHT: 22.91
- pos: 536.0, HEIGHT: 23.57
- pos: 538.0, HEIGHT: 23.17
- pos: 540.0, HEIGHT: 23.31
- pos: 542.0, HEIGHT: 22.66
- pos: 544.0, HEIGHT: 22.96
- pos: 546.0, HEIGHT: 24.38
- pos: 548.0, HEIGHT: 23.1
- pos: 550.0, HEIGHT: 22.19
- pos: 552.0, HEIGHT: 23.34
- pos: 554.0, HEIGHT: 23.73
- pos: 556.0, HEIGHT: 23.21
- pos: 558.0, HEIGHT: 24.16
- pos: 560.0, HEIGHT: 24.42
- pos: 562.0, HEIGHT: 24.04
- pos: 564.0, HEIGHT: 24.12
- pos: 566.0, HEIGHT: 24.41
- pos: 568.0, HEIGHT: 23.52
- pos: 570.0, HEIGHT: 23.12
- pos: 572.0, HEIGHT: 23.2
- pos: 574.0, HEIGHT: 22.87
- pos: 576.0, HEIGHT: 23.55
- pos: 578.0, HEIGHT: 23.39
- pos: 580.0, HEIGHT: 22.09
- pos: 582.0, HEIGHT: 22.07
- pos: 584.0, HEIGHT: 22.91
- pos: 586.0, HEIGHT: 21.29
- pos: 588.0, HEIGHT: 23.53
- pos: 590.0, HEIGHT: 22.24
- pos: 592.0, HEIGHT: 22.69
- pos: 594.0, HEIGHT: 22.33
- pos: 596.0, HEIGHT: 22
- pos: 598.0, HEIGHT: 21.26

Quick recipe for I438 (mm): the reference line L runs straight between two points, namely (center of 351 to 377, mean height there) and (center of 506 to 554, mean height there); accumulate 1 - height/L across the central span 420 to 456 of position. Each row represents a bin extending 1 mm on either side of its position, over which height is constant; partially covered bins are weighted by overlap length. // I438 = 3.0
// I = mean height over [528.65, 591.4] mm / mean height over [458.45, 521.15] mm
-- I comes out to 0.92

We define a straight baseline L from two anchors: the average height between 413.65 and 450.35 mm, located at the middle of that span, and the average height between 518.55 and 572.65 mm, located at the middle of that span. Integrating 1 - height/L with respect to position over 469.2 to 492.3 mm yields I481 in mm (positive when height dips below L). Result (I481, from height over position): -3.25 mm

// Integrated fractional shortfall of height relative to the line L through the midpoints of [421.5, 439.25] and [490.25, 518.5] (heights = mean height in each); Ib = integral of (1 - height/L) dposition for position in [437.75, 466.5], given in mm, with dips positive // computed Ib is 6.7 mm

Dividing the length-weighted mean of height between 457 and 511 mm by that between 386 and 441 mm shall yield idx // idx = 1.1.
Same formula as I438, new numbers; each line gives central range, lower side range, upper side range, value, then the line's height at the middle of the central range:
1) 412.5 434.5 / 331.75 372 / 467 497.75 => 0.2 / 24.7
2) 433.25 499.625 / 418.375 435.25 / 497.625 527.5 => 6.0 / 24.9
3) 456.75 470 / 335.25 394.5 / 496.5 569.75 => 1.0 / 23.7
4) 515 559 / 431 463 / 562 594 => -4.1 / 21.9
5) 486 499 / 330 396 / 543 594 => -1.5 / 23.1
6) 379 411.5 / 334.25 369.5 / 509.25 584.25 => 0.3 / 23.3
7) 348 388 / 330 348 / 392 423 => 3.4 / 24.3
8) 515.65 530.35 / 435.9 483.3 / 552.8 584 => -1.5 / 22.7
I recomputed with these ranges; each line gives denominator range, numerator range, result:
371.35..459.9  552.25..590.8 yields 1.06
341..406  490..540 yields 1.10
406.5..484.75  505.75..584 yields 1.05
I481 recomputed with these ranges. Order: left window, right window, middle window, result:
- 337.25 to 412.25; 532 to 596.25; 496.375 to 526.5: -3.2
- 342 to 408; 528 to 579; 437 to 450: 2.0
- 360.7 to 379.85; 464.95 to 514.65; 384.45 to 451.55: 1.5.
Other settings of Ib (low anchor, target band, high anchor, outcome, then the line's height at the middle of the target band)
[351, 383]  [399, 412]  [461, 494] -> -0.4 mm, 23.2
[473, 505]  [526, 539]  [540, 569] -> 0.4 mm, 24.4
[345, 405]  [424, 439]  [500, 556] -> -0.4 mm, 23.2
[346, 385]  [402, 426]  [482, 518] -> -1.0 mm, 23.5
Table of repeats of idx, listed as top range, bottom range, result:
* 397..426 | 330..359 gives 1.02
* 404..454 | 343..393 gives 1.00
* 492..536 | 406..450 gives 1.10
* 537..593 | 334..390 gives 1.02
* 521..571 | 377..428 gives 1.01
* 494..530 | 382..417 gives 1.08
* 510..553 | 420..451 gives 1.10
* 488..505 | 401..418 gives 1.06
